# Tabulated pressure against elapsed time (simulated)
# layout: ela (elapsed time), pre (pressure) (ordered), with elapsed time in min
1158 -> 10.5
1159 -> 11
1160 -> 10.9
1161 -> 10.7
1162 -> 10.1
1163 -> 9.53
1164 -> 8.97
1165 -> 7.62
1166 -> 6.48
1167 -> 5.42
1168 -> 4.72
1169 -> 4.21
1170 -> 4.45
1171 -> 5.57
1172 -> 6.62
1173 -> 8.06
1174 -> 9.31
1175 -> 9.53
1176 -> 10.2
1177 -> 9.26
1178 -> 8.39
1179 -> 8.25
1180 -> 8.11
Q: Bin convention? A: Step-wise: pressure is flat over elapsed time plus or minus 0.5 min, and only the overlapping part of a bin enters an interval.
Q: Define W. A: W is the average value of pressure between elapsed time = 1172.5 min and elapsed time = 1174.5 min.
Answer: 8.69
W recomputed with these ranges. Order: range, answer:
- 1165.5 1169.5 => 5.21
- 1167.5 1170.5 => 4.46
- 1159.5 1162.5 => 10.6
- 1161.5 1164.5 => 9.53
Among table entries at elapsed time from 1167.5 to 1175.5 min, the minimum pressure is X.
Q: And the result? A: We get 4.21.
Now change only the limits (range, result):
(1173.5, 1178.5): 8.39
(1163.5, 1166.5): 6.48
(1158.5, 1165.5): 7.62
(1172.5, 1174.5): 8.06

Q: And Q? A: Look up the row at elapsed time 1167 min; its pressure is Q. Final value 5.42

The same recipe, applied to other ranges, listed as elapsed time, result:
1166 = 6.48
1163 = 9.53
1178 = 8.39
